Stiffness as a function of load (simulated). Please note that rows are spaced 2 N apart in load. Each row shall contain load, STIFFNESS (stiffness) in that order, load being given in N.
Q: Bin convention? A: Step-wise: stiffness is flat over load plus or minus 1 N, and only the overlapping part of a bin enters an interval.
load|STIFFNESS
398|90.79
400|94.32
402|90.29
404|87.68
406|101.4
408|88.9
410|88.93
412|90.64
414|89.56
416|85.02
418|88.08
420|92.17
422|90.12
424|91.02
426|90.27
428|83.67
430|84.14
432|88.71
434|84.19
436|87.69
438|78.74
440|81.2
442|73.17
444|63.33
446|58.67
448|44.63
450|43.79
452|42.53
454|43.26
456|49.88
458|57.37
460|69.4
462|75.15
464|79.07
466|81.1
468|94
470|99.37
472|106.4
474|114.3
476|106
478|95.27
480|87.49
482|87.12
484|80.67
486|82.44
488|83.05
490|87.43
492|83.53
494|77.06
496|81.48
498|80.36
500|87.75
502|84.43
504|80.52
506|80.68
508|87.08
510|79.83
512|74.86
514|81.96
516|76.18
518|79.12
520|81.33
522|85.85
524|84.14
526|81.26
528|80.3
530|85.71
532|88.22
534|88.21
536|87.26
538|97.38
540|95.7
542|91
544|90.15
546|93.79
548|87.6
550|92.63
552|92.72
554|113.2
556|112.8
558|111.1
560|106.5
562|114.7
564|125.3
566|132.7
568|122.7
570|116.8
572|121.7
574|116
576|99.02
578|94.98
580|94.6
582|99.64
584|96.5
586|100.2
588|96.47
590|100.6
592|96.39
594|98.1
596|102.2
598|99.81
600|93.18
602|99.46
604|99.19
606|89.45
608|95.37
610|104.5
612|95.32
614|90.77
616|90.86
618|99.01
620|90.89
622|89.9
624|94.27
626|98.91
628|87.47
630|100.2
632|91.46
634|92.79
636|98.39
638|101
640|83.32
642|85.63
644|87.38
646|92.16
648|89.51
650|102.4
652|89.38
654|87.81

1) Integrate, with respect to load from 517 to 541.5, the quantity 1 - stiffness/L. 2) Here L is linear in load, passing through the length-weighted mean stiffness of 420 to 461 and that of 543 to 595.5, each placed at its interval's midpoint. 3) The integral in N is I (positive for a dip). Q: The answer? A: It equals 2.1 N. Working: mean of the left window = 70.8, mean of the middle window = 86.3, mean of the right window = 105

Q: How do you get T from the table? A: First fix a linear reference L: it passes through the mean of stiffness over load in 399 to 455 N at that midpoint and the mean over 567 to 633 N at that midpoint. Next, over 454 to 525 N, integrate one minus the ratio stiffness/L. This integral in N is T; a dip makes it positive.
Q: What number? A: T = 3.0 N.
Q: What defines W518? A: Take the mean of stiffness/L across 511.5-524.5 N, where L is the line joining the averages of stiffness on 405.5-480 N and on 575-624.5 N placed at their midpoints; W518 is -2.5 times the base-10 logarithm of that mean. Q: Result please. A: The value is 0.10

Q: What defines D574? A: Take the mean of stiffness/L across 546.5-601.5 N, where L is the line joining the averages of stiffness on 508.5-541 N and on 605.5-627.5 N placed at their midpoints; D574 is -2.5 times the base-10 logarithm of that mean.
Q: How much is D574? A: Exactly -0.17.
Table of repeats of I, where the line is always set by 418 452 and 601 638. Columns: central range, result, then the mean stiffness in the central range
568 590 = -3.2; 104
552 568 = -4.7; 116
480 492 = -0.4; 84.4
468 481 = -3.3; 101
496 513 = 0.3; 81.9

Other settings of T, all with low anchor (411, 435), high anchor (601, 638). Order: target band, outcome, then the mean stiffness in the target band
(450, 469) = 5.28 N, 64.6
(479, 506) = 2.19 N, 83.2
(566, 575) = -2.65 N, 121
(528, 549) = 0.50 N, 90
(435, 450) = 3.53 N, 67.9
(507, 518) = 1.37 N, 79.9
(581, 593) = -0.56 N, 98.3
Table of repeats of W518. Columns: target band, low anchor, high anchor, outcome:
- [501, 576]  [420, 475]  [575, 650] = -0.10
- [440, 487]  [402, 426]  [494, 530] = 0.14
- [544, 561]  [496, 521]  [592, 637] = -0.16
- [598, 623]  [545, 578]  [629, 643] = 0.04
